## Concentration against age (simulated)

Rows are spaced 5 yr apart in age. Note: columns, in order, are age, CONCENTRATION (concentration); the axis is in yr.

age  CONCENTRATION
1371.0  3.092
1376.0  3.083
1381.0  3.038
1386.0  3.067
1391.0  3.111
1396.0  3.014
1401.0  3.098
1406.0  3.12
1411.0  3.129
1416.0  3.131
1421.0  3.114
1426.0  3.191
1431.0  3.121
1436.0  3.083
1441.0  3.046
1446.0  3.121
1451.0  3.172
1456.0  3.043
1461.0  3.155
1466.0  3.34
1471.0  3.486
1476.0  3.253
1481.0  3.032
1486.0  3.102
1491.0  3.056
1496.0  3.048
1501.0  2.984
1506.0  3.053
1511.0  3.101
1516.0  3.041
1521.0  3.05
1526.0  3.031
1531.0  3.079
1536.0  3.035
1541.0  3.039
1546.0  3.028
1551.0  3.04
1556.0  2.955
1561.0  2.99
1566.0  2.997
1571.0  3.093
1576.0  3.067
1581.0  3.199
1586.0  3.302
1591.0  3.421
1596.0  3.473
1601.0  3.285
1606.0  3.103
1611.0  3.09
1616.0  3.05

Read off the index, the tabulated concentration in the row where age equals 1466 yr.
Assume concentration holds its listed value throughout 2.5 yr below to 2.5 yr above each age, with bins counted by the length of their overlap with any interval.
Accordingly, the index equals 3.34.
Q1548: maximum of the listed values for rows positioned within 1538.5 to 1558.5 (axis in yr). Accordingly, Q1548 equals 3.04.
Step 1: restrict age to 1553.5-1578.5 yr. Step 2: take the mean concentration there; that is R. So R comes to 3.02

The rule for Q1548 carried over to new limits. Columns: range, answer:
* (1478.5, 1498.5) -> 3.102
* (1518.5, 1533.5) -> 3.079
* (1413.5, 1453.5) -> 3.191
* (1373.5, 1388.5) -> 3.083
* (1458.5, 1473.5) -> 3.486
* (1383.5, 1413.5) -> 3.129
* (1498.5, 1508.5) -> 3.053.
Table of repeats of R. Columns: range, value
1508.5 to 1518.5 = 3.07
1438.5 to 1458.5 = 3.1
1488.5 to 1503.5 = 3.03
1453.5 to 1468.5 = 3.18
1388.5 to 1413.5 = 3.09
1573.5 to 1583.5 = 3.13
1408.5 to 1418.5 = 3.13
